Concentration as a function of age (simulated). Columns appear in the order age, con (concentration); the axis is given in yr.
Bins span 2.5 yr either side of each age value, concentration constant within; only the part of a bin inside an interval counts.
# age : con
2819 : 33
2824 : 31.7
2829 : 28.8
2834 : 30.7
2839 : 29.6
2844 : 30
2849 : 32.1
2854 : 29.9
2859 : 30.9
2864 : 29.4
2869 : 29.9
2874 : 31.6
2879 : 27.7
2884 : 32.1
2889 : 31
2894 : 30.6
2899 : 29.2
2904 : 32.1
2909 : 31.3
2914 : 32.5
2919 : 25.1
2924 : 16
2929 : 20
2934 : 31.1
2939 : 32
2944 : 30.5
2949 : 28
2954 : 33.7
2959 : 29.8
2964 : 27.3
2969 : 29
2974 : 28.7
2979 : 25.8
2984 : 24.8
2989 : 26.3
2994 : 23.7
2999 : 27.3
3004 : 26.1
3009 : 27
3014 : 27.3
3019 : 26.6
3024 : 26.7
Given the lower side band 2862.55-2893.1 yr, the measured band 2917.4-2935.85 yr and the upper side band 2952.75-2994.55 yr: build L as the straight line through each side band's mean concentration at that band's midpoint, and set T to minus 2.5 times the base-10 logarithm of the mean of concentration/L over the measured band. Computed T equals 0.27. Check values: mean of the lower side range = 30.3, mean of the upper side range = 27.7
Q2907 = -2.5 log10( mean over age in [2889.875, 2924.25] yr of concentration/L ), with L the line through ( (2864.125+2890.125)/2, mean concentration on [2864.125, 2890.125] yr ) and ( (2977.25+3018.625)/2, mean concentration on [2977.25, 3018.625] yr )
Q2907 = 0.01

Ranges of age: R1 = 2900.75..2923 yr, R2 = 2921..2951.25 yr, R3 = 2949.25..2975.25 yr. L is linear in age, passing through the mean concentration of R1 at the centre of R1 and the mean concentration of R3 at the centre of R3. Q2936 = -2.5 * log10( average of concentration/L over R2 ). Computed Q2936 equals 0.12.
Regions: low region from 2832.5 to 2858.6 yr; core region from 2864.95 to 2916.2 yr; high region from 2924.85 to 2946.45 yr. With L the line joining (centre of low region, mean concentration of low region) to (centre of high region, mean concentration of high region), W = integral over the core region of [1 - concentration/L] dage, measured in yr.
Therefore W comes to -3.2 yr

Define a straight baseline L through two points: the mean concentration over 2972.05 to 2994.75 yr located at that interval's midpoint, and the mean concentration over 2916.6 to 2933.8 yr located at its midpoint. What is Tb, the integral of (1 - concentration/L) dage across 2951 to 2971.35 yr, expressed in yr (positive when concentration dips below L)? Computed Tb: -4.67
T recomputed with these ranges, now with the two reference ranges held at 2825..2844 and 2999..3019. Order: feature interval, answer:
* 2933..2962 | -0.11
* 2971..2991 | 0.03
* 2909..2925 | 0.08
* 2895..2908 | -0.07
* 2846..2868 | -0.04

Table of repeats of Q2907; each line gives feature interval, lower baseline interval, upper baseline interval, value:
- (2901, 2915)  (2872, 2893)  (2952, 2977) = -0.05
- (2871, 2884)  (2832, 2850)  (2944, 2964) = 0.01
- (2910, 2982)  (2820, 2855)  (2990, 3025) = 0.00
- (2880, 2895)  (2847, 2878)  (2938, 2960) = -0.01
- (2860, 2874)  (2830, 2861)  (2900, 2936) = -0.03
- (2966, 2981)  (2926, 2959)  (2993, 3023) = 0.00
